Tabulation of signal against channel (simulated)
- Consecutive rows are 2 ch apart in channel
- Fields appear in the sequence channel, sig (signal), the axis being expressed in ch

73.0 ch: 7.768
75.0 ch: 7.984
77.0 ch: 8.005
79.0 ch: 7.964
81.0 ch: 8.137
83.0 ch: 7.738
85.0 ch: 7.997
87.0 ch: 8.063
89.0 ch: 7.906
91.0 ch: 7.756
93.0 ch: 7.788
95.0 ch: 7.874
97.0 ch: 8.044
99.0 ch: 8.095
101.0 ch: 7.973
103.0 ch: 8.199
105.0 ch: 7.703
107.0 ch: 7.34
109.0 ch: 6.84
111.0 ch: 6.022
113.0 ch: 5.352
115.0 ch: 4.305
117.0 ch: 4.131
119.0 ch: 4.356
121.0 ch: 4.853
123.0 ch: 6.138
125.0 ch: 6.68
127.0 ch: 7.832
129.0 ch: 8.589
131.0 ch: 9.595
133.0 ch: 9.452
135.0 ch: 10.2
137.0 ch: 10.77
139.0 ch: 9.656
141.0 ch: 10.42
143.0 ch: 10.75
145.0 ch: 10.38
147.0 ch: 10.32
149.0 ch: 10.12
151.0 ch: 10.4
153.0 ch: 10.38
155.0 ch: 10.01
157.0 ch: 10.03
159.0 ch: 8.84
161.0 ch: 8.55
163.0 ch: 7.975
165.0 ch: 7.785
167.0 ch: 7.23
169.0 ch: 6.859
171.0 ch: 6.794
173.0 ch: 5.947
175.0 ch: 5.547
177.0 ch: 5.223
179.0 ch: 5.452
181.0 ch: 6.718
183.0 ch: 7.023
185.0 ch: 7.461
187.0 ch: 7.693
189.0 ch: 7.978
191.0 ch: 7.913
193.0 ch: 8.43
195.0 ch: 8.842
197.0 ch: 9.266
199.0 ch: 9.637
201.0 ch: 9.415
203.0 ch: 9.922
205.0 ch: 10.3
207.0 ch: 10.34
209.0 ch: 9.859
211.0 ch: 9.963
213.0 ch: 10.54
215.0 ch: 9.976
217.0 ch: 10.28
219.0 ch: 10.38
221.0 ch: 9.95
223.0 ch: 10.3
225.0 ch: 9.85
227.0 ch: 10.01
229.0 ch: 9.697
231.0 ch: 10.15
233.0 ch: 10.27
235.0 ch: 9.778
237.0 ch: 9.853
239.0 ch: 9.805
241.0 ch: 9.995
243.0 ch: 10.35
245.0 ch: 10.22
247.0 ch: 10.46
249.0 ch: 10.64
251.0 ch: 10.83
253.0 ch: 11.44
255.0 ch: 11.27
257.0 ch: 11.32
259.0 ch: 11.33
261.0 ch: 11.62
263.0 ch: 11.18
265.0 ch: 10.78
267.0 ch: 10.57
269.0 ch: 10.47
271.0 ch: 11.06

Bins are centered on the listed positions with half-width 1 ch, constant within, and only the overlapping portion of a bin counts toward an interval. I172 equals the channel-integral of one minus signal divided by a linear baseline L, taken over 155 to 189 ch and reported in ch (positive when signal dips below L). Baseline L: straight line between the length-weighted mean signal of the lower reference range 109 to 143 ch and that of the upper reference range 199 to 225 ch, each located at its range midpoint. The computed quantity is 5.9 ch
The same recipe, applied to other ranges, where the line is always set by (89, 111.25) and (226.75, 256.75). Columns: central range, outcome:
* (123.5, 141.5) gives -1.8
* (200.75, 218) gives -0.6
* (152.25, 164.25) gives -0.7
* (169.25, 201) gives 6.6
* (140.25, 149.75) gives -2.1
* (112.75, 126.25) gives 4.9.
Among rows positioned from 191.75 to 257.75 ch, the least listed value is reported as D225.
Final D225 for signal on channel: 8.43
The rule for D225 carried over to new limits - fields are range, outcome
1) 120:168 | 4.853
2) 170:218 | 5.223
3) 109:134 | 4.131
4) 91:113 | 5.352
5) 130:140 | 9.452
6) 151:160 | 8.84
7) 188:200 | 7.913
